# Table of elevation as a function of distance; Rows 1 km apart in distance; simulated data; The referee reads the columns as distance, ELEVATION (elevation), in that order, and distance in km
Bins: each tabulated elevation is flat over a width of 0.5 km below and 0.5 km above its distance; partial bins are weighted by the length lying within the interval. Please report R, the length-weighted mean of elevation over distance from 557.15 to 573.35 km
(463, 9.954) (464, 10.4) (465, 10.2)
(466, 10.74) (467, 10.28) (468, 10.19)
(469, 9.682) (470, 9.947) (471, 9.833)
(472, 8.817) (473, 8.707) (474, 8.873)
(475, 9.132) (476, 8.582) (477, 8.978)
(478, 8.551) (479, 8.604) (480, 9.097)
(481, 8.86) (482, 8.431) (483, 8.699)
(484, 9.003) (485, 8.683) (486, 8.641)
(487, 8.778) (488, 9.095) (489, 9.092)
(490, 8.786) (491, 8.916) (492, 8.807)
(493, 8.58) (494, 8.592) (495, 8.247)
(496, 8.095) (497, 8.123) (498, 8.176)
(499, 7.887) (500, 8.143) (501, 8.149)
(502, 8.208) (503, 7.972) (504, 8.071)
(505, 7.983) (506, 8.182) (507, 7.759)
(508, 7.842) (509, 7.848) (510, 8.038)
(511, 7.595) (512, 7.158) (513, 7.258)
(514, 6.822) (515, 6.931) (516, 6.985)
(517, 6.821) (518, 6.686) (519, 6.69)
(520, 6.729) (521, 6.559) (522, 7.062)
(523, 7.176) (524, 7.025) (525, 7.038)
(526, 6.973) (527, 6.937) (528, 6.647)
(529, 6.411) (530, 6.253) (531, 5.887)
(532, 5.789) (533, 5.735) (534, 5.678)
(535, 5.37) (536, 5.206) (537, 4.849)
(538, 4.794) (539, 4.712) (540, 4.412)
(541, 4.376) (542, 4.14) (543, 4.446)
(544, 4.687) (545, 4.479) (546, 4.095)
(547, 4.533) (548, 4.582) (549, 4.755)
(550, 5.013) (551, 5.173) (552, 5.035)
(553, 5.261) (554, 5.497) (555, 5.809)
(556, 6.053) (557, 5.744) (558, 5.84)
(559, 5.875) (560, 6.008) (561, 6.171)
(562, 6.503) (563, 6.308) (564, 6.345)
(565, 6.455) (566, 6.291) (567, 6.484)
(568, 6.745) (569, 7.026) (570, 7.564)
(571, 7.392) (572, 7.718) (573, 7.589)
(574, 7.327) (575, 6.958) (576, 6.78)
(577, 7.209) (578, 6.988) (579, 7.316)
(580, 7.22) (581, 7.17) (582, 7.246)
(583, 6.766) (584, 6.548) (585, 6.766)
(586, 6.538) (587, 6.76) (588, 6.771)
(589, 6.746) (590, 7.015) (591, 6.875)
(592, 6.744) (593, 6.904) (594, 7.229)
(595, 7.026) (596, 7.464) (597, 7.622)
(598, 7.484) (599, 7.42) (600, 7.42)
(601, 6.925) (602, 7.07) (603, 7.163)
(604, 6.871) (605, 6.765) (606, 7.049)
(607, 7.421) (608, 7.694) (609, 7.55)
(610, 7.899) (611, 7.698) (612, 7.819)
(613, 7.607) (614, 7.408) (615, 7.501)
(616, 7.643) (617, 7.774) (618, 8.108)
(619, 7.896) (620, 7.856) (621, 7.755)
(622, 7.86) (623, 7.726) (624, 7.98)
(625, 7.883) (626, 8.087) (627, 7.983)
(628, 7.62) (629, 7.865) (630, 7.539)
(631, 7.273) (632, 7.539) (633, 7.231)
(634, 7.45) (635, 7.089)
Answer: 6.62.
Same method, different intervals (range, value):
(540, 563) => 5.19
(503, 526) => 7.29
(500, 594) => 6.45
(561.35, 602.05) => 6.99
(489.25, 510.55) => 8.22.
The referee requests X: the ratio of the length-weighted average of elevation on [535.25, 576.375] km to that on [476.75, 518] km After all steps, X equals 0.70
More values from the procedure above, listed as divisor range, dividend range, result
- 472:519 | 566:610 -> 0.86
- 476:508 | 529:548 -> 0.59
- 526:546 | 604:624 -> 1.43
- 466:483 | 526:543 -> 0.59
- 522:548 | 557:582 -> 1.23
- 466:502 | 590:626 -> 0.84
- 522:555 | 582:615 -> 1.32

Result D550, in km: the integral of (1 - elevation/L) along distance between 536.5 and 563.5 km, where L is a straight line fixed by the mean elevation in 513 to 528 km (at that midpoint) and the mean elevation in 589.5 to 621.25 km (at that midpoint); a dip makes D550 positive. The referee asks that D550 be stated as 7.32 km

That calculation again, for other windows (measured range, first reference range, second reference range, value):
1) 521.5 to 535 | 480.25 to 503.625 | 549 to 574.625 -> 1.6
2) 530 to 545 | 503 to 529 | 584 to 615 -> 4.5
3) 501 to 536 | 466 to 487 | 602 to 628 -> 6.8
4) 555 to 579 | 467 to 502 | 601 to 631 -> 4.1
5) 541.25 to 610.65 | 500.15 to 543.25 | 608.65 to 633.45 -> 7.2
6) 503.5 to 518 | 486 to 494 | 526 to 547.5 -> -0.5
